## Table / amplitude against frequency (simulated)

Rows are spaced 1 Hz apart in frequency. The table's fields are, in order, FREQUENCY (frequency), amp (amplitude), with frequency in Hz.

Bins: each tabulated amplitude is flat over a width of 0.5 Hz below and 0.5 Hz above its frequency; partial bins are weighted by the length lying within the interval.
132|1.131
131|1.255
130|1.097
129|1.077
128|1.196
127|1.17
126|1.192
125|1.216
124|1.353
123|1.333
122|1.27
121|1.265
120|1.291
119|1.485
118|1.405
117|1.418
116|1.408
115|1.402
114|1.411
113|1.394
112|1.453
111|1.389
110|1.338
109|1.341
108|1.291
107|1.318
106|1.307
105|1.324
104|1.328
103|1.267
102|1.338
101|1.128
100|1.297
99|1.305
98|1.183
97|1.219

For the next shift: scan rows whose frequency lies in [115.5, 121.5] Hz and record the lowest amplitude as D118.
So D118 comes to 1.265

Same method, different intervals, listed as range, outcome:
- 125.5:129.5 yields 1.077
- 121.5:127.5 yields 1.17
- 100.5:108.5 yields 1.128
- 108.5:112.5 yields 1.338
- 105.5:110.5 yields 1.291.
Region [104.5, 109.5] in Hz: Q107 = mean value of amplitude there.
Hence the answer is 1.32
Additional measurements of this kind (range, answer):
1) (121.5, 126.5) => 1.27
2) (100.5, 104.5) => 1.27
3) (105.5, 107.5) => 1.31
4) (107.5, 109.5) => 1.32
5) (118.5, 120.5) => 1.39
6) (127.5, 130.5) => 1.12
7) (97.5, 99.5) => 1.24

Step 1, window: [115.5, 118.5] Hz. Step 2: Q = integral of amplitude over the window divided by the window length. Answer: 1.41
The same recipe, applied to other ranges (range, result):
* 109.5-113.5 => 1.39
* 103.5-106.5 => 1.32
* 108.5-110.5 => 1.34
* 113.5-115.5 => 1.41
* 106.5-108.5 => 1.3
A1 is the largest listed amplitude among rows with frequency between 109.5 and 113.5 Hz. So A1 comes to 1.453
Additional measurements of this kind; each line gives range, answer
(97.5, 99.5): 1.305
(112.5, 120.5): 1.485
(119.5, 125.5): 1.353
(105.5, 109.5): 1.341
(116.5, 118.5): 1.418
